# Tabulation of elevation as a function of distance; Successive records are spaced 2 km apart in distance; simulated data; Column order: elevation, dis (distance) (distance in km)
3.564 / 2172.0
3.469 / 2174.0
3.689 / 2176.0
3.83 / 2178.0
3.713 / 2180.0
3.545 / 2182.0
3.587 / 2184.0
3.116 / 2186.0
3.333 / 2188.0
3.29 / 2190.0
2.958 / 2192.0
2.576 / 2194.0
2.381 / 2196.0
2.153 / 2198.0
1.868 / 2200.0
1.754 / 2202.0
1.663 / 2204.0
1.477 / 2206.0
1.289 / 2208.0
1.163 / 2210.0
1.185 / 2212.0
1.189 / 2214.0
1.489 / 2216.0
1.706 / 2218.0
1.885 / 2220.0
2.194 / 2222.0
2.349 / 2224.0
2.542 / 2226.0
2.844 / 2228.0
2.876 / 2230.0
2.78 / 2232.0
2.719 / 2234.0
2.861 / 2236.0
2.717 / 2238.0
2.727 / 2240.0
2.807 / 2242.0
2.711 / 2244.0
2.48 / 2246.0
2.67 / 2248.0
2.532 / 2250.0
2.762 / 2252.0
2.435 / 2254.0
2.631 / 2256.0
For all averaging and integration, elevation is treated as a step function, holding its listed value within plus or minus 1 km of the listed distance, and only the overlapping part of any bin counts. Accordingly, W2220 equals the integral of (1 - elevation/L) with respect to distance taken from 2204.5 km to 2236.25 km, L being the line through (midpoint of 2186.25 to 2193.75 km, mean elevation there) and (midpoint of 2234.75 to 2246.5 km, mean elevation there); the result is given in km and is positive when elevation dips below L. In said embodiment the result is 9.5 km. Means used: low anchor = 3.12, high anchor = 2.73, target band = 2.01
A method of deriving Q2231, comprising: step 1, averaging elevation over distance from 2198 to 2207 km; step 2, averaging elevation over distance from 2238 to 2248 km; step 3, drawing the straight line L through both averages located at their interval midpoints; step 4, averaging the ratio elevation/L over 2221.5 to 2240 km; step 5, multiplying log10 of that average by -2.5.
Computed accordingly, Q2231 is -0.12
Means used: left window 1.74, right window 2.68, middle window 2.67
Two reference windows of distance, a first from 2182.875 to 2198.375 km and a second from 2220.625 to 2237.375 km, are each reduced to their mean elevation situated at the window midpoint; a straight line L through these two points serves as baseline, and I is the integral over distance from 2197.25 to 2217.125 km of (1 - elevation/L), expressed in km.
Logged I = 9.2 km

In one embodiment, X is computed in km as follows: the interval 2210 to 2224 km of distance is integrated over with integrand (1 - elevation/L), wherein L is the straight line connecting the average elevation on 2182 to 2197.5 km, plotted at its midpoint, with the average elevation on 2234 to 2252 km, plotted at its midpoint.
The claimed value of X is 6.0 km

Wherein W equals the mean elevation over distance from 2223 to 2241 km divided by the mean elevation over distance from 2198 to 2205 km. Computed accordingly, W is 1.5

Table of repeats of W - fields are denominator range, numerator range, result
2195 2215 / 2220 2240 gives 1.62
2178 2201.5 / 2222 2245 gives 0.91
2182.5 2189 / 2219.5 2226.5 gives 0.67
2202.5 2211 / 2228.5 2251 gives 1.92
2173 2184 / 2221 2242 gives 0.73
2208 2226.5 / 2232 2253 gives 1.59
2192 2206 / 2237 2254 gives 1.28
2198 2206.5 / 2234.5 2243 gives 1.58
